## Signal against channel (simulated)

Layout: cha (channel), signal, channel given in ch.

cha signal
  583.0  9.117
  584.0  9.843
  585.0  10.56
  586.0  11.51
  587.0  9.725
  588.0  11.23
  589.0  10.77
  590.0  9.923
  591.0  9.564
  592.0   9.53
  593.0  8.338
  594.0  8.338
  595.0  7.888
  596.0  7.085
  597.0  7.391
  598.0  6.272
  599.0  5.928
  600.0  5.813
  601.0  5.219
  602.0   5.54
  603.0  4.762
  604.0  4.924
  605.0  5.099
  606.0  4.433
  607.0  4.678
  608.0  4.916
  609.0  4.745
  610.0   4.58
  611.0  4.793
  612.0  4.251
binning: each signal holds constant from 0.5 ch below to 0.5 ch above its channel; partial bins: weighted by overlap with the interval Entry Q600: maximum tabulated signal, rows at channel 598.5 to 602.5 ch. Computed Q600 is 5.928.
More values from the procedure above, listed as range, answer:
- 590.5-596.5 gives 9.564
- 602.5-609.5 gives 5.099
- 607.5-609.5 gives 4.916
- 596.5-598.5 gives 7.391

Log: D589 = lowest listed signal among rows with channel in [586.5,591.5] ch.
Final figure 9.564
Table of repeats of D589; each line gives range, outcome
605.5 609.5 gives 4.433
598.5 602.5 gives 5.219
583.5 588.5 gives 9.725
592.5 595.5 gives 7.888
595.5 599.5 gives 5.928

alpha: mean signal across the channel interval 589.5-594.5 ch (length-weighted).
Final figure 9.14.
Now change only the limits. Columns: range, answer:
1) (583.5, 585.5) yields 10.2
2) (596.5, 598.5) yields 6.83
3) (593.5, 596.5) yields 7.77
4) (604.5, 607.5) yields 4.74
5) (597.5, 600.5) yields 6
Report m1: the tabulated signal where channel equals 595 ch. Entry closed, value 7.888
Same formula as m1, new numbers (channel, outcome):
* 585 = 10.56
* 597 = 7.391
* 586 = 11.51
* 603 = 4.762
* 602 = 5.54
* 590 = 9.923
